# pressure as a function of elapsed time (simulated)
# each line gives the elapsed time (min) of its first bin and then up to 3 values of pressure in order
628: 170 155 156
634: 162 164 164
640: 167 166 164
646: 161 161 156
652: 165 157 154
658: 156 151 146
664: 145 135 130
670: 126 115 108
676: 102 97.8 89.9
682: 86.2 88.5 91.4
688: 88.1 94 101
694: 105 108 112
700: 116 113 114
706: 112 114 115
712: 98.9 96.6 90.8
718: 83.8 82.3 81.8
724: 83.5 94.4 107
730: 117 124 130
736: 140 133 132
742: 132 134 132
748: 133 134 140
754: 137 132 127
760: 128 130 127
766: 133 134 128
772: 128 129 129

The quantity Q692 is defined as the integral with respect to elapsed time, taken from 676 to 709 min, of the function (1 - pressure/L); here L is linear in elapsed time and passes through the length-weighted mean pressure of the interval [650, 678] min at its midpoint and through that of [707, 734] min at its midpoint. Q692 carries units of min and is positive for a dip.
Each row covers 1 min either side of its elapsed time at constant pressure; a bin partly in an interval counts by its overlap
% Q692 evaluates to 4.4 min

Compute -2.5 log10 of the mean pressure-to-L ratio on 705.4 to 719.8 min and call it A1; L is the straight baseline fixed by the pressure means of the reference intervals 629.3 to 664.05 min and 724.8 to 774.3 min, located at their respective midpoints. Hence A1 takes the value 0.36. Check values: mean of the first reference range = 159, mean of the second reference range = 128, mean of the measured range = 100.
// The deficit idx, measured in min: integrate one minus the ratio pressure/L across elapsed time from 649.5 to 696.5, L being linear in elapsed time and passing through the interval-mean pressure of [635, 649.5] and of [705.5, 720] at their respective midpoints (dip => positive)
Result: 5.7 min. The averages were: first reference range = 164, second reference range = 99.9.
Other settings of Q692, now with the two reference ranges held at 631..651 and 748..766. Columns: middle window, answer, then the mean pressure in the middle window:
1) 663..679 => 3.59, 120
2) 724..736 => 2.15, 114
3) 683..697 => 4.94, 96.6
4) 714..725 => 4.36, 85.5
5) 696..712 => 3.66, 112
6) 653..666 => 0.59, 150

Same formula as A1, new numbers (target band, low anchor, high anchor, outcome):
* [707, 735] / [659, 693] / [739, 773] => 0.21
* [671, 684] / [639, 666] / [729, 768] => 0.45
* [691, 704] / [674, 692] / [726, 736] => -0.08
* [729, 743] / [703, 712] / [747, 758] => -0.03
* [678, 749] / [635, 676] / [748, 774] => 0.27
